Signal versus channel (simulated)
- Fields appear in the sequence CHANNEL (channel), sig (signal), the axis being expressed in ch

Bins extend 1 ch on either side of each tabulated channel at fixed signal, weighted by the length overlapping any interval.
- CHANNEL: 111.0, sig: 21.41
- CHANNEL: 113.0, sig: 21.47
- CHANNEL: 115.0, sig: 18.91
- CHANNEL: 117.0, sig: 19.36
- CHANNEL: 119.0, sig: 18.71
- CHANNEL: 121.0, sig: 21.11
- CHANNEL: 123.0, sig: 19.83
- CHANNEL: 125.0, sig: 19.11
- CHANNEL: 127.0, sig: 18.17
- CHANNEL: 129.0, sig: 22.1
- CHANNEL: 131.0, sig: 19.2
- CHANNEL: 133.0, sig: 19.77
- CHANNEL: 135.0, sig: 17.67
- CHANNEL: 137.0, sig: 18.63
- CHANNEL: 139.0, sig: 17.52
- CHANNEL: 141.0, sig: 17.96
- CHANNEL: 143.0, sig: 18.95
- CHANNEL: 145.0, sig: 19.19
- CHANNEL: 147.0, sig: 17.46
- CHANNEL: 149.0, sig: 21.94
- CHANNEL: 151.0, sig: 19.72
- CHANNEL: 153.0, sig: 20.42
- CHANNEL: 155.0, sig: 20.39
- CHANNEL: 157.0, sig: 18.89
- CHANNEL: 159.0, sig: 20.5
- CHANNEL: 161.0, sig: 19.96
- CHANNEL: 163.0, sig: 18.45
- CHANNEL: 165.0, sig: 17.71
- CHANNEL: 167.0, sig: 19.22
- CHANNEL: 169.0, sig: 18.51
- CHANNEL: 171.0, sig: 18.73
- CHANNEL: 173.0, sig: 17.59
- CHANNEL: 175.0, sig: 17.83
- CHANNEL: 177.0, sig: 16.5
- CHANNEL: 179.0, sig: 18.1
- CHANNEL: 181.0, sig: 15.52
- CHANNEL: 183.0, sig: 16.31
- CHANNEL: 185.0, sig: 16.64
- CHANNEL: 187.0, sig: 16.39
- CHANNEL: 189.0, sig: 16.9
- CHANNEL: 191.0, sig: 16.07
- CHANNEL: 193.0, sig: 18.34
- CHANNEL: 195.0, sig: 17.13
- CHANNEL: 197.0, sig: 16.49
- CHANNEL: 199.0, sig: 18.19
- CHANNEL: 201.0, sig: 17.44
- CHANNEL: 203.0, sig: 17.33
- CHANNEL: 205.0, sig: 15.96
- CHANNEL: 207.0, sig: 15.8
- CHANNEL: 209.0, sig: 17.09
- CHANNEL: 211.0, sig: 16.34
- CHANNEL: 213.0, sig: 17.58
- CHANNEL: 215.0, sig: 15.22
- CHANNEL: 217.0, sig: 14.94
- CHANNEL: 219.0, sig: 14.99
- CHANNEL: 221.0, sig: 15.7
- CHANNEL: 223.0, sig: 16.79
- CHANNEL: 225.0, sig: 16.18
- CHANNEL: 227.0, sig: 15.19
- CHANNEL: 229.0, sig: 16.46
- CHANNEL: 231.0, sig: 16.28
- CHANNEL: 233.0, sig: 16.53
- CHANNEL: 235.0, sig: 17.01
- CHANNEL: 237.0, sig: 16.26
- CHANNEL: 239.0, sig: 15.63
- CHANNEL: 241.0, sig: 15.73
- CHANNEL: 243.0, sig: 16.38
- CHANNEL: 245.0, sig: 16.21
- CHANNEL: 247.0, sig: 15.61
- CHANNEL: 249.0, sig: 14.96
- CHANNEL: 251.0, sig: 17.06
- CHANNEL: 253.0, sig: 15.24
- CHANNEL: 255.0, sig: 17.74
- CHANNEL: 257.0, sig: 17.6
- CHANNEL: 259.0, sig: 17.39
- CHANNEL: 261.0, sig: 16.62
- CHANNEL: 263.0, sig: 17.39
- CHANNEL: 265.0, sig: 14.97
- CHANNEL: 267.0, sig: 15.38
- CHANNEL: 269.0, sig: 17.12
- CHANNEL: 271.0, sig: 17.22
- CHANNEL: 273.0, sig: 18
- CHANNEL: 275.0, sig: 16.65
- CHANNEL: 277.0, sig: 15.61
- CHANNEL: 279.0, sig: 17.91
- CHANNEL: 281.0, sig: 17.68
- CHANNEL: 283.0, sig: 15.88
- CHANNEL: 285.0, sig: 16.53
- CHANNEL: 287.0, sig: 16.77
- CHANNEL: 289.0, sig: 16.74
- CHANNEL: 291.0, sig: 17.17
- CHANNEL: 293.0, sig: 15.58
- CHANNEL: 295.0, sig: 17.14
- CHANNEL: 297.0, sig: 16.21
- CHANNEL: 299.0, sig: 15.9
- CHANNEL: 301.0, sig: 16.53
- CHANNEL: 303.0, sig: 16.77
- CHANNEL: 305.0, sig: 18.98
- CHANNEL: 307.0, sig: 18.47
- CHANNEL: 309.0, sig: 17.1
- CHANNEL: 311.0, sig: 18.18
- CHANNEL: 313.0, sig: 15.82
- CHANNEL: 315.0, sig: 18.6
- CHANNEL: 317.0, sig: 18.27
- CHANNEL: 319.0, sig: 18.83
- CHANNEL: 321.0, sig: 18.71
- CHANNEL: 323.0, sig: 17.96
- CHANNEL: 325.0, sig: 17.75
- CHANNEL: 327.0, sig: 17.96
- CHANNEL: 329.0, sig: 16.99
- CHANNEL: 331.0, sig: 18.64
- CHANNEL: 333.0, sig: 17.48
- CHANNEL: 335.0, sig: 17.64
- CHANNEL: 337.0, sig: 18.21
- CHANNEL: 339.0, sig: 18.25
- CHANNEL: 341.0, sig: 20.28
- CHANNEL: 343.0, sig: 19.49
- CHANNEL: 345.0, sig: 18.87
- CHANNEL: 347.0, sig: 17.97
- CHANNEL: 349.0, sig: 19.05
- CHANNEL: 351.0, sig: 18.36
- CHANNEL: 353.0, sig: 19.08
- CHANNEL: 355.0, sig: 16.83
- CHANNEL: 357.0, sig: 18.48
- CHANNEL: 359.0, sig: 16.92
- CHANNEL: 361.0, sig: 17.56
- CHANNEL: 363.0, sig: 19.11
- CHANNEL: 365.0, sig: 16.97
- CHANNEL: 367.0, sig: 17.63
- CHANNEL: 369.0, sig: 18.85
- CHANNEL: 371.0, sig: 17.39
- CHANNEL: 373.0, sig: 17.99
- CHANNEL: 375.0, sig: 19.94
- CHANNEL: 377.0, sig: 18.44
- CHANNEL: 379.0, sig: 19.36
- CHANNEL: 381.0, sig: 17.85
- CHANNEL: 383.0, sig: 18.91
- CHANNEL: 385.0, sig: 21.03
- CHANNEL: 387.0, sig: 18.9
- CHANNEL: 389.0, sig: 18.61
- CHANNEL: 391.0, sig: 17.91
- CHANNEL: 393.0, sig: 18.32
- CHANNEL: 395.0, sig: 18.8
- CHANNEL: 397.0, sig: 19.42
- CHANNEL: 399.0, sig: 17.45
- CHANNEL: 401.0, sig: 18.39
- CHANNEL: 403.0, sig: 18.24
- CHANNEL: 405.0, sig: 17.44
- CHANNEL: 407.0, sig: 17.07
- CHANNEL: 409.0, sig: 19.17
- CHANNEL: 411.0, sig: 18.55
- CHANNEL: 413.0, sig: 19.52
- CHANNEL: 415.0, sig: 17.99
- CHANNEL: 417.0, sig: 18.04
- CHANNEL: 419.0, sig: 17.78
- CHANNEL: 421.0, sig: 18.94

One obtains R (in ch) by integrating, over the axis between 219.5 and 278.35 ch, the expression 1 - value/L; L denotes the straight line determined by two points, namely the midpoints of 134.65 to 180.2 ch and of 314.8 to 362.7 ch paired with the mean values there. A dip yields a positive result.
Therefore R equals 6.8 ch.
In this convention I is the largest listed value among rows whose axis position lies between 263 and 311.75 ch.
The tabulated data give 18.98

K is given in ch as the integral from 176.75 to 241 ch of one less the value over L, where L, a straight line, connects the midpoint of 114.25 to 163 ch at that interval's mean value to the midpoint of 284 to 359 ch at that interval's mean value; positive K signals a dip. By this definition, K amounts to 7.9 ch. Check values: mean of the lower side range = 19.4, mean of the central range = 16.5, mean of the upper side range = 17.8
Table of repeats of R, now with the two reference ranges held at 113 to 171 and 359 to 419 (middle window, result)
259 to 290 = 3.5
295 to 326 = 1.8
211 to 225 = 2.3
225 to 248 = 3.4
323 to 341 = 0.6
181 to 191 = 1.4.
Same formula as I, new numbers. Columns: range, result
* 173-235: 18.34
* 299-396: 21.03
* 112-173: 22.1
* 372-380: 19.94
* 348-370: 19.11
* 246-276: 18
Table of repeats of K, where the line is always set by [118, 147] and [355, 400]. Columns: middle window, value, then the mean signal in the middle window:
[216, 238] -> 3.3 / 16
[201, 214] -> 1.5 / 16.7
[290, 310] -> 1.8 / 17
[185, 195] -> 1.1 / 16.9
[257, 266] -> 1.0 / 16.7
